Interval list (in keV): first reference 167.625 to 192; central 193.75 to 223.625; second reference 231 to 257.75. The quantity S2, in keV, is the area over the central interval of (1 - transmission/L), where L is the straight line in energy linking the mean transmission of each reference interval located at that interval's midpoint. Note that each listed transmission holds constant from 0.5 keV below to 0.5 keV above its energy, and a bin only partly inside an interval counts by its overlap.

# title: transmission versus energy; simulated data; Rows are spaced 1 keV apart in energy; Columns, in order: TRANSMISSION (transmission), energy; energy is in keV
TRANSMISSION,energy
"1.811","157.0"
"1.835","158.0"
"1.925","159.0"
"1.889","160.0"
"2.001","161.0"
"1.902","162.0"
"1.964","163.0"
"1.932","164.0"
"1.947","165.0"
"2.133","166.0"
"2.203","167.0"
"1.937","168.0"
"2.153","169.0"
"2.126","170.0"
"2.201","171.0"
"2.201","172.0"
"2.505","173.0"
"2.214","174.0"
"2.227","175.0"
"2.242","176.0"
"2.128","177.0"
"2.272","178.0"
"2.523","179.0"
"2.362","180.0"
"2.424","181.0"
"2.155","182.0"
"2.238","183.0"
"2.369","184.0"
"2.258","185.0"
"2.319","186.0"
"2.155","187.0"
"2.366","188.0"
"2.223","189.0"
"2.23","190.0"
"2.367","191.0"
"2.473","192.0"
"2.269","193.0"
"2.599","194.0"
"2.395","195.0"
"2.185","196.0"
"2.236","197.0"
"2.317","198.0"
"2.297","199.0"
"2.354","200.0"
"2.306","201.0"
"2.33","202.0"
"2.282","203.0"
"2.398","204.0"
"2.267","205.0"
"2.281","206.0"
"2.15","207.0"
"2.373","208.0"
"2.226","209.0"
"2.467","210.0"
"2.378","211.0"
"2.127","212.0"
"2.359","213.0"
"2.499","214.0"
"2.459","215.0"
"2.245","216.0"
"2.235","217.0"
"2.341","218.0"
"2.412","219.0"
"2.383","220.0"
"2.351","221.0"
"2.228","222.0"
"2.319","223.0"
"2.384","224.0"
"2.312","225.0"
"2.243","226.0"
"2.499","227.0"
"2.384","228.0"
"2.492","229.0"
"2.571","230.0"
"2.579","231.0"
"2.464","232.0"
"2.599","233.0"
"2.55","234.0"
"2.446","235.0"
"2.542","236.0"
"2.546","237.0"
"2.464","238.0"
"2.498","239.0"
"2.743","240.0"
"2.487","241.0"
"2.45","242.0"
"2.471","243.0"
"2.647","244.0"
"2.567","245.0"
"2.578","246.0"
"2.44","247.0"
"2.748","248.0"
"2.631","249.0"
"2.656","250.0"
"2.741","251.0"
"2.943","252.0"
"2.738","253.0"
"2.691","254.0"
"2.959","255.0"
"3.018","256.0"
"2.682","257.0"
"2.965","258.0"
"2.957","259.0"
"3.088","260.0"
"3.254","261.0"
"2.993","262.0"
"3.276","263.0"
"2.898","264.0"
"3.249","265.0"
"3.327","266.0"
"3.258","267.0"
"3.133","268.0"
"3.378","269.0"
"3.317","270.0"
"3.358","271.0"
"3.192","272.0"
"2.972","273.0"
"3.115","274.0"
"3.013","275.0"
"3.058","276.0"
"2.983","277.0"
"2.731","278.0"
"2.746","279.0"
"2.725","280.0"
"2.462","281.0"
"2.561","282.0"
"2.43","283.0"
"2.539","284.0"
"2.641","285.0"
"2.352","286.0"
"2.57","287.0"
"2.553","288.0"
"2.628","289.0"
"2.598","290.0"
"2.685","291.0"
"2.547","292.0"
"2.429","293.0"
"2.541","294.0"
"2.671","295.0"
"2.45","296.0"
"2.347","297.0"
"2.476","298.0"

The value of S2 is 1.3 keV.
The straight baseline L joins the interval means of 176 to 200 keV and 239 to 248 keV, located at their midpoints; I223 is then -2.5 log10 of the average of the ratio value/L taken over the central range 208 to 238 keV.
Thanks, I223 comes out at 0.03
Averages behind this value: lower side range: 2.31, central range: 2.4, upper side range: 2.56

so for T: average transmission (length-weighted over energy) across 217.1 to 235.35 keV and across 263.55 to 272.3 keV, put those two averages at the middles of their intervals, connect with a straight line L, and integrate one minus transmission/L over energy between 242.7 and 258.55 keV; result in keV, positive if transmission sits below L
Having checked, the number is 1.0 keV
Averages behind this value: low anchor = 2.42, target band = 2.72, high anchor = 3.24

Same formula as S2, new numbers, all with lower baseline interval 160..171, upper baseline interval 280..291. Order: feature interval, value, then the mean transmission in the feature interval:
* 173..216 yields -3.2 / 2.31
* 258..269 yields -3.1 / 3.15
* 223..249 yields -1.9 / 2.51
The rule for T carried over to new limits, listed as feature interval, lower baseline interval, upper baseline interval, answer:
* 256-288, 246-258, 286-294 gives -3.5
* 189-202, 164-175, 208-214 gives -0.4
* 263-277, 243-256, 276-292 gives -2.7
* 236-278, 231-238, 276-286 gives -4.8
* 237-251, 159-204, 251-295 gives 0.5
